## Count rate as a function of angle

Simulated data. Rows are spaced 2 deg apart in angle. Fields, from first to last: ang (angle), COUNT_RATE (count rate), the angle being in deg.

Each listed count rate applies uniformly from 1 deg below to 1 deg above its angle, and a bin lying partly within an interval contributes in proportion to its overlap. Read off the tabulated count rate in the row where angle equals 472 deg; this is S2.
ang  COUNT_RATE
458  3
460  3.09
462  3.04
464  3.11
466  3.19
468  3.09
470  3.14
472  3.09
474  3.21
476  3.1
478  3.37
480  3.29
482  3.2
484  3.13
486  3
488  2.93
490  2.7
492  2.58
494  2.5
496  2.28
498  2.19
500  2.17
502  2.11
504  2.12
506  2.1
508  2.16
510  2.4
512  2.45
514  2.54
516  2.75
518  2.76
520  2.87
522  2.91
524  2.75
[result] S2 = 3.09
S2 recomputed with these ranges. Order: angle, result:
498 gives 2.19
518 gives 2.76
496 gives 2.28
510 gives 2.4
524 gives 2.75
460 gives 3.09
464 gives 3.11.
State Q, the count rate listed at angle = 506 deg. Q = 2.1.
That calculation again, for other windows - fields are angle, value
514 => 2.54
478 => 3.37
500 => 2.17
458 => 3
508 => 2.16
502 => 2.11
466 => 3.19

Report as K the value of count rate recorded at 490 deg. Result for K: 2.7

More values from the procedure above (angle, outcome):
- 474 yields 3.21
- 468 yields 3.09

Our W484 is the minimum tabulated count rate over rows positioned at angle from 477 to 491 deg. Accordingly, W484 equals 2.7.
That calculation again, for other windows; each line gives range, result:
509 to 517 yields 2.4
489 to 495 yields 2.5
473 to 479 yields 3.1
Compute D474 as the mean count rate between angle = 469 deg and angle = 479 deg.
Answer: 3.18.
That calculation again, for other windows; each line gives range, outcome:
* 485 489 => 2.96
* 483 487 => 3.06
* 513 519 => 2.68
